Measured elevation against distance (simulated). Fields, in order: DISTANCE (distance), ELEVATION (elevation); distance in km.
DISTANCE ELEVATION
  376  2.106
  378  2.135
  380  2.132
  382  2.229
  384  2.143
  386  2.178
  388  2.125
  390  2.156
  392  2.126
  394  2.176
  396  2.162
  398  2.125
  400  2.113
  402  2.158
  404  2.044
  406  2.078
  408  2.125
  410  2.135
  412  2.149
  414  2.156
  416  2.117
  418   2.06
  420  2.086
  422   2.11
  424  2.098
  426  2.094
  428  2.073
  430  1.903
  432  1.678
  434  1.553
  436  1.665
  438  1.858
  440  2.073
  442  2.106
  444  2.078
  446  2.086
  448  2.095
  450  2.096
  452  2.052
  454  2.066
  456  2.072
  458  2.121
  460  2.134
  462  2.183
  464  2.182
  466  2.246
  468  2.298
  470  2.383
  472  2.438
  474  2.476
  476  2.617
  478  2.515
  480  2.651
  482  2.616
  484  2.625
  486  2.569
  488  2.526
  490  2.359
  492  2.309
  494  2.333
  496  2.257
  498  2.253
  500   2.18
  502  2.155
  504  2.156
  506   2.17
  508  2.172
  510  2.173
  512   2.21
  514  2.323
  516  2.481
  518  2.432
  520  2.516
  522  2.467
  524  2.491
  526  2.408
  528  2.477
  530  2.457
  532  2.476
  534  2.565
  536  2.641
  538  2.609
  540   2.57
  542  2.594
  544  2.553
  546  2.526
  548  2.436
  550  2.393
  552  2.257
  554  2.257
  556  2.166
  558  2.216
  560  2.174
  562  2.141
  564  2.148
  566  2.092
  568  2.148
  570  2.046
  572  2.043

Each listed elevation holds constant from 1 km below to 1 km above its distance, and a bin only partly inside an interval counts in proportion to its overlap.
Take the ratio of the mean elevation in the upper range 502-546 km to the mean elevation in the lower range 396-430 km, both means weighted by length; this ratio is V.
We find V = 1.15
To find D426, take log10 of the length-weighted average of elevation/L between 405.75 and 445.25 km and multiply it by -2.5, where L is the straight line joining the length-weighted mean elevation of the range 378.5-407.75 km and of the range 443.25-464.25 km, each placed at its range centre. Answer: 0.06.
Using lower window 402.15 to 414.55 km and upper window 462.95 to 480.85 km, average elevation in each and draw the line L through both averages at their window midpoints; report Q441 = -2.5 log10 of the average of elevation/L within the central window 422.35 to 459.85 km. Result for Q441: 0.14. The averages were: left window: 2.12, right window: 2.42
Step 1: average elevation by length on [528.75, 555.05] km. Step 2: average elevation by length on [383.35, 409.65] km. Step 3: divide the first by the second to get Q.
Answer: 1.17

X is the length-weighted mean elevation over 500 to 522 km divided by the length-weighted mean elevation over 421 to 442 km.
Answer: 1.19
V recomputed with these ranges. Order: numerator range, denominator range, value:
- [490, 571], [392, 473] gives 1.12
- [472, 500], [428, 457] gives 1.25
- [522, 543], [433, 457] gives 1.27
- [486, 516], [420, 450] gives 1.15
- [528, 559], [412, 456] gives 1.22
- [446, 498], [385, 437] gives 1.13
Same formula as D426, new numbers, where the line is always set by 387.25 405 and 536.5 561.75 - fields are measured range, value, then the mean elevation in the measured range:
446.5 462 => 0.07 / 2.1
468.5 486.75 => -0.12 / 2.54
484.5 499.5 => -0.04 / 2.37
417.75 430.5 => 0.06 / 2.07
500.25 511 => 0.07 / 2.17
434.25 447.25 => 0.13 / 1.96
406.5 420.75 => 0.02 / 2.12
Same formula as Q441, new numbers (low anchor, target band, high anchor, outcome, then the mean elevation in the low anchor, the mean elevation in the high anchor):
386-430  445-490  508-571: -0.04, 2.11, 2.37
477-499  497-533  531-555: 0.06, 2.46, 2.49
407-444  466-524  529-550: -0.03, 2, 2.54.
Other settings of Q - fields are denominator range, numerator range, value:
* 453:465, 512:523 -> 1.14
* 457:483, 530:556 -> 1.04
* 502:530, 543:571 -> 0.96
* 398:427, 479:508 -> 1.12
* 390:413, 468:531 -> 1.12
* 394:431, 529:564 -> 1.15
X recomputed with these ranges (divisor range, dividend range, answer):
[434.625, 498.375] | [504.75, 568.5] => 1.05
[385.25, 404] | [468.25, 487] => 1.18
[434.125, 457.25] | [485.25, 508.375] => 1.14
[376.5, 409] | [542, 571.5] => 1.06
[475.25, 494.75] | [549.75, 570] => 0.87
